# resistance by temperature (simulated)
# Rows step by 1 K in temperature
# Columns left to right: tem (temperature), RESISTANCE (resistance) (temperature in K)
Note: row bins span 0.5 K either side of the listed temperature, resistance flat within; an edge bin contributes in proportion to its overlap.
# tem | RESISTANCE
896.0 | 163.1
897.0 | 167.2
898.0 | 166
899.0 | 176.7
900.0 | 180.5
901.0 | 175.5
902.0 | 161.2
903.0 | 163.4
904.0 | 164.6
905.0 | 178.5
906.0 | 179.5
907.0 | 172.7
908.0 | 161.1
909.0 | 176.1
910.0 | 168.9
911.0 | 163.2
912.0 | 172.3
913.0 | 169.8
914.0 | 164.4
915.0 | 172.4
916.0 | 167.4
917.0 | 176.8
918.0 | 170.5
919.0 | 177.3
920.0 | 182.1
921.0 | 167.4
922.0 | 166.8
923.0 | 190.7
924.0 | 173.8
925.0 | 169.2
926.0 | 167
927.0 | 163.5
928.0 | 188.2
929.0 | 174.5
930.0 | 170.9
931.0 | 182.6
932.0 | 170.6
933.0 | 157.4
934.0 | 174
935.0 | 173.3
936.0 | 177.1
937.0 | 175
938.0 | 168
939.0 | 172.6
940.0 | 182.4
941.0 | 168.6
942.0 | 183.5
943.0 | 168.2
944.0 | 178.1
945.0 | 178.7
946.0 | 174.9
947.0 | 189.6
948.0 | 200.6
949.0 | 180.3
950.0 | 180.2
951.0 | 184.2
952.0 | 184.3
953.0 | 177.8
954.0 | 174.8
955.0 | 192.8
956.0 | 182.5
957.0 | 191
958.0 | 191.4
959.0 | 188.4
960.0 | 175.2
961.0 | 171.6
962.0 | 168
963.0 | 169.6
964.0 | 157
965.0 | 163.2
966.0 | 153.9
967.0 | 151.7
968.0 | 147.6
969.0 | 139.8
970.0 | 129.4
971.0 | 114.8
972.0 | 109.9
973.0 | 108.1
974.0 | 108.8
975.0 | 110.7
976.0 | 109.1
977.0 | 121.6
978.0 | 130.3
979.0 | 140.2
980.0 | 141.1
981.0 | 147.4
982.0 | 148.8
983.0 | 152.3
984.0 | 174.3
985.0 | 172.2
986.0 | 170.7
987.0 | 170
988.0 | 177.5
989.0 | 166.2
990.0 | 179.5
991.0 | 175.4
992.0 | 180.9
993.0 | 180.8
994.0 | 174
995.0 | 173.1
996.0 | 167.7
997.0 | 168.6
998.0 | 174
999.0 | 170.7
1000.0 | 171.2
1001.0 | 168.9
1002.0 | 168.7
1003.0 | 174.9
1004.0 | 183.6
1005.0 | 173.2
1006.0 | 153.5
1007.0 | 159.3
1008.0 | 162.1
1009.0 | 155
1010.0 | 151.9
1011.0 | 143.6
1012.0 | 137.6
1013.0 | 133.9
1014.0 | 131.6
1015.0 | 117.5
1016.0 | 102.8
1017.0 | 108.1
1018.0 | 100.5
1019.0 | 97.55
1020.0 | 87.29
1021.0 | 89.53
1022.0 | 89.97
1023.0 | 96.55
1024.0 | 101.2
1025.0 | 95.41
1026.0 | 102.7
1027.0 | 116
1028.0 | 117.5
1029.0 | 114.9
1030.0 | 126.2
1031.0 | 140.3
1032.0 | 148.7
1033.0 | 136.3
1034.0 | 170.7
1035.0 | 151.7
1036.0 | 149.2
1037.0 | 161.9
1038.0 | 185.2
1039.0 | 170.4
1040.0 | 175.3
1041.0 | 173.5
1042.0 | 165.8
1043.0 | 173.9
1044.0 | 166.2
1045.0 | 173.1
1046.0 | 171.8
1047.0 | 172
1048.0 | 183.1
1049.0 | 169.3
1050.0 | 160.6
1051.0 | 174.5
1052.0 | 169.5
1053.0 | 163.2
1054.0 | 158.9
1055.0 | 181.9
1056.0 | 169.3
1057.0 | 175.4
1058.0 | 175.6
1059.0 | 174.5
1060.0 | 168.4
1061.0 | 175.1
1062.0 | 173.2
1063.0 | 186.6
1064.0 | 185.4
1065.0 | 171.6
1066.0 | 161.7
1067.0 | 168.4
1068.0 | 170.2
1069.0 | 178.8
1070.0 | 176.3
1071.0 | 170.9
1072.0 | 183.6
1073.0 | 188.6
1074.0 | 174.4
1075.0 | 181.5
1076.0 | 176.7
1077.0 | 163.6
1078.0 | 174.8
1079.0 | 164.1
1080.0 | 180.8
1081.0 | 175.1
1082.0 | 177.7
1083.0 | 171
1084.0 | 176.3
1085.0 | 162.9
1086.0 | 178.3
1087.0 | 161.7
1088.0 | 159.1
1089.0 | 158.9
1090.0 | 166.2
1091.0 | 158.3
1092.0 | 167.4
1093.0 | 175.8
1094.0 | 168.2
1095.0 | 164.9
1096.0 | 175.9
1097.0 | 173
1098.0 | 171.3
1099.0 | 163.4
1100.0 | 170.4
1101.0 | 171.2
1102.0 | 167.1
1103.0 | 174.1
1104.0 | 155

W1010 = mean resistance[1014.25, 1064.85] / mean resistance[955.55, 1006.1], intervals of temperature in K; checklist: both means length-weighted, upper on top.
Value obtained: 0.93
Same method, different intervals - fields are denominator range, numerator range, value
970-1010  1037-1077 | 1.11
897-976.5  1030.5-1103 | 1.01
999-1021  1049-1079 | 1.23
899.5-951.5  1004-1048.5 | 0.80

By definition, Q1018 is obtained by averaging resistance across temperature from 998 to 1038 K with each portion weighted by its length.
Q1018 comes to 136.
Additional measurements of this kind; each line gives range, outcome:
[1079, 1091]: 169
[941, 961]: 182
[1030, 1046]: 162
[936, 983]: 161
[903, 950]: 174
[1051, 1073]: 174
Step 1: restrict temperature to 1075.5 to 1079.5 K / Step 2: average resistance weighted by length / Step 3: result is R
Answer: 170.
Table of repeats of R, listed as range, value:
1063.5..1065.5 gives 178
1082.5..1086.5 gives 172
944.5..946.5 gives 177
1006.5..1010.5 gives 157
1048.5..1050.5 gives 165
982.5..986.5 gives 167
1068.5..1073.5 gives 180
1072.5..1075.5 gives 182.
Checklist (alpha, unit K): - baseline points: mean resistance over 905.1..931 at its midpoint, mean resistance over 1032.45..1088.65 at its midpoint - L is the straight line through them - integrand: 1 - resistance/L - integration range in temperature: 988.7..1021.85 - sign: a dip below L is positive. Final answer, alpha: 4.1 K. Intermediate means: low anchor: 173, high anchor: 171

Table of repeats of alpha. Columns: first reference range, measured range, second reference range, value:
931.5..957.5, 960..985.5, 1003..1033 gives 2.60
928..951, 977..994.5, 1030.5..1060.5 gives 1.02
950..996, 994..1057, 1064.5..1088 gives 6.55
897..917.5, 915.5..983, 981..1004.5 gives 2.46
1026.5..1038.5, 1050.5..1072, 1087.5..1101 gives -2.60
